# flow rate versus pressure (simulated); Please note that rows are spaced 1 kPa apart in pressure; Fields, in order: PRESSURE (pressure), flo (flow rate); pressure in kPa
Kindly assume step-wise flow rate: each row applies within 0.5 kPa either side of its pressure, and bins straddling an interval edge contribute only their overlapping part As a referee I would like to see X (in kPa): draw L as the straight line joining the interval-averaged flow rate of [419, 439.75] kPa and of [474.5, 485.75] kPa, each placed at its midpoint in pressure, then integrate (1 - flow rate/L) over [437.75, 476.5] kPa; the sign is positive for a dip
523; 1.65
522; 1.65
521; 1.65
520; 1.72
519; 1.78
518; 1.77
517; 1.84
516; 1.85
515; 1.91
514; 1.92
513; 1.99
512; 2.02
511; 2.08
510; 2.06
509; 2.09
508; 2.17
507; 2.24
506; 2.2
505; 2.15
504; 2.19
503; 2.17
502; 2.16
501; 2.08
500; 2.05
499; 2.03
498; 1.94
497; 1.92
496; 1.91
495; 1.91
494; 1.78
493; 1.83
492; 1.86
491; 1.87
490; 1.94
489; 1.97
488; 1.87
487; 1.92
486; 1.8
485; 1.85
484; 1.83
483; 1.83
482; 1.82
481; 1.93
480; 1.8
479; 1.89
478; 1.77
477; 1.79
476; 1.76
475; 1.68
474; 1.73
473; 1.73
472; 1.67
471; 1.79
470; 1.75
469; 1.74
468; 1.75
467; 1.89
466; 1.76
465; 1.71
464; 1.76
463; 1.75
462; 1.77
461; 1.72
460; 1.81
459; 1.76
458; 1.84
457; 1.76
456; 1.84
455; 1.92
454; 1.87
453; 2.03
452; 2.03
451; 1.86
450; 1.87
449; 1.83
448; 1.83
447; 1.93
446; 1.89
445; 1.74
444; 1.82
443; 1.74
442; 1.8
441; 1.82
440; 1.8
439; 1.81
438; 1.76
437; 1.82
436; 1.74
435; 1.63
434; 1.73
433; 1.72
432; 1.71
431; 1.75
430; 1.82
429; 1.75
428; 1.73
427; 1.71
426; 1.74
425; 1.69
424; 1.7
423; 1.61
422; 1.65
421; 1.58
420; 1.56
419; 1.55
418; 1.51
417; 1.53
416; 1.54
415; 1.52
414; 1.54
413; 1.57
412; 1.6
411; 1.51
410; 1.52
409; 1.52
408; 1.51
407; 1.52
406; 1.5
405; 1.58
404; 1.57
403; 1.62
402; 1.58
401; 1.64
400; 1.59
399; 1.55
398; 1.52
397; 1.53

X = -0.85 kPa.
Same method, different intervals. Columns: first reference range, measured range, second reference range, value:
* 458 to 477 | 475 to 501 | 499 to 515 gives 0.8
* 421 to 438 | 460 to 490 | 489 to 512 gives 1.9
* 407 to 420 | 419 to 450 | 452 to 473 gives -1.8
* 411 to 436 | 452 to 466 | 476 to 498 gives -0.4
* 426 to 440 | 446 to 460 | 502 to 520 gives -0.4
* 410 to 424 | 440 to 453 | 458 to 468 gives -1.2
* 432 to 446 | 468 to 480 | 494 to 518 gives 0.9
